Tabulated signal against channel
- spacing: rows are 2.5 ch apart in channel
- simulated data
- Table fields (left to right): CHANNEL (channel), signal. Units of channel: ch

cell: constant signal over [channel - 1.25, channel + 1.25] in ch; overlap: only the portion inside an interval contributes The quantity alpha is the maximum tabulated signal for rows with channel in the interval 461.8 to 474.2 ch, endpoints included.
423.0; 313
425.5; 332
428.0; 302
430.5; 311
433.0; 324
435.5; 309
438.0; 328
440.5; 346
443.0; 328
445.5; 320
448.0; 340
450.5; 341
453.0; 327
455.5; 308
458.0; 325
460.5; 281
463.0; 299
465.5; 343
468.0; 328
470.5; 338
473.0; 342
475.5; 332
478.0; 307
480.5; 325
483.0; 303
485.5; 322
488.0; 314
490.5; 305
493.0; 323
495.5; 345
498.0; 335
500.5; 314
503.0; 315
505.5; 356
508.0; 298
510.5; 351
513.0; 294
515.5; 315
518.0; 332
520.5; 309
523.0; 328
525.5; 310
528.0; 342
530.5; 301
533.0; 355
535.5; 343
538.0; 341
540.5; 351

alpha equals 343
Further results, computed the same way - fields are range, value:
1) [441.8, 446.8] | 328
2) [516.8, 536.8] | 355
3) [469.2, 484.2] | 342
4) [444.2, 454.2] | 341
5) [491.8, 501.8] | 345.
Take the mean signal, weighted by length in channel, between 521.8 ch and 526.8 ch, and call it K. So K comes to 319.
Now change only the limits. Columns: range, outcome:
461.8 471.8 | 327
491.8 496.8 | 334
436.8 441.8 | 337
